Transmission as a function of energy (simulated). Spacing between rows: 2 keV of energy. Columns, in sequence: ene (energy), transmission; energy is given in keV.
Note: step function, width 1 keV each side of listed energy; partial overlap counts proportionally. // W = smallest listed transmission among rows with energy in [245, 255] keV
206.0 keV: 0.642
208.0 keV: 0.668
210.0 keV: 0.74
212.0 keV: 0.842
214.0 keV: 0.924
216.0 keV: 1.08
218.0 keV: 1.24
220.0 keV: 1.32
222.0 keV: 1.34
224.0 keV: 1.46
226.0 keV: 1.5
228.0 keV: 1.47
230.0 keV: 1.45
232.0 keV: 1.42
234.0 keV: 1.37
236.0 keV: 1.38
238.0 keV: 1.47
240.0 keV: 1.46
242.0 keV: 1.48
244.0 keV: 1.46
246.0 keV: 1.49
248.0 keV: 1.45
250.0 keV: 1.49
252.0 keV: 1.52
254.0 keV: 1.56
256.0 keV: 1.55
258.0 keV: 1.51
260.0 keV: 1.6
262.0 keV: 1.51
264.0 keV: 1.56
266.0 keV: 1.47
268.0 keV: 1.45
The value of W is 1.45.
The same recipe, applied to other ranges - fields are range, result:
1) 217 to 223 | 1.24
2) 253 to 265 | 1.51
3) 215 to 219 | 1.08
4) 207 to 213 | 0.668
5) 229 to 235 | 1.37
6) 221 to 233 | 1.34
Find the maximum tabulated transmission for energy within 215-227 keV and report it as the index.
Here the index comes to 1.5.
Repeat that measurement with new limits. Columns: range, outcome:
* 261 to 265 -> 1.56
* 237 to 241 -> 1.47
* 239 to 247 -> 1.49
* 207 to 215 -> 0.924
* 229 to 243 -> 1.48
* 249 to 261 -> 1.6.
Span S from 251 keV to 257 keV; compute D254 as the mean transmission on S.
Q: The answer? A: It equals 1.54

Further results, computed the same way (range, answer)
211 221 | 1.08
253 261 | 1.56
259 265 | 1.56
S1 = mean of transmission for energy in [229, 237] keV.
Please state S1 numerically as 1.41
